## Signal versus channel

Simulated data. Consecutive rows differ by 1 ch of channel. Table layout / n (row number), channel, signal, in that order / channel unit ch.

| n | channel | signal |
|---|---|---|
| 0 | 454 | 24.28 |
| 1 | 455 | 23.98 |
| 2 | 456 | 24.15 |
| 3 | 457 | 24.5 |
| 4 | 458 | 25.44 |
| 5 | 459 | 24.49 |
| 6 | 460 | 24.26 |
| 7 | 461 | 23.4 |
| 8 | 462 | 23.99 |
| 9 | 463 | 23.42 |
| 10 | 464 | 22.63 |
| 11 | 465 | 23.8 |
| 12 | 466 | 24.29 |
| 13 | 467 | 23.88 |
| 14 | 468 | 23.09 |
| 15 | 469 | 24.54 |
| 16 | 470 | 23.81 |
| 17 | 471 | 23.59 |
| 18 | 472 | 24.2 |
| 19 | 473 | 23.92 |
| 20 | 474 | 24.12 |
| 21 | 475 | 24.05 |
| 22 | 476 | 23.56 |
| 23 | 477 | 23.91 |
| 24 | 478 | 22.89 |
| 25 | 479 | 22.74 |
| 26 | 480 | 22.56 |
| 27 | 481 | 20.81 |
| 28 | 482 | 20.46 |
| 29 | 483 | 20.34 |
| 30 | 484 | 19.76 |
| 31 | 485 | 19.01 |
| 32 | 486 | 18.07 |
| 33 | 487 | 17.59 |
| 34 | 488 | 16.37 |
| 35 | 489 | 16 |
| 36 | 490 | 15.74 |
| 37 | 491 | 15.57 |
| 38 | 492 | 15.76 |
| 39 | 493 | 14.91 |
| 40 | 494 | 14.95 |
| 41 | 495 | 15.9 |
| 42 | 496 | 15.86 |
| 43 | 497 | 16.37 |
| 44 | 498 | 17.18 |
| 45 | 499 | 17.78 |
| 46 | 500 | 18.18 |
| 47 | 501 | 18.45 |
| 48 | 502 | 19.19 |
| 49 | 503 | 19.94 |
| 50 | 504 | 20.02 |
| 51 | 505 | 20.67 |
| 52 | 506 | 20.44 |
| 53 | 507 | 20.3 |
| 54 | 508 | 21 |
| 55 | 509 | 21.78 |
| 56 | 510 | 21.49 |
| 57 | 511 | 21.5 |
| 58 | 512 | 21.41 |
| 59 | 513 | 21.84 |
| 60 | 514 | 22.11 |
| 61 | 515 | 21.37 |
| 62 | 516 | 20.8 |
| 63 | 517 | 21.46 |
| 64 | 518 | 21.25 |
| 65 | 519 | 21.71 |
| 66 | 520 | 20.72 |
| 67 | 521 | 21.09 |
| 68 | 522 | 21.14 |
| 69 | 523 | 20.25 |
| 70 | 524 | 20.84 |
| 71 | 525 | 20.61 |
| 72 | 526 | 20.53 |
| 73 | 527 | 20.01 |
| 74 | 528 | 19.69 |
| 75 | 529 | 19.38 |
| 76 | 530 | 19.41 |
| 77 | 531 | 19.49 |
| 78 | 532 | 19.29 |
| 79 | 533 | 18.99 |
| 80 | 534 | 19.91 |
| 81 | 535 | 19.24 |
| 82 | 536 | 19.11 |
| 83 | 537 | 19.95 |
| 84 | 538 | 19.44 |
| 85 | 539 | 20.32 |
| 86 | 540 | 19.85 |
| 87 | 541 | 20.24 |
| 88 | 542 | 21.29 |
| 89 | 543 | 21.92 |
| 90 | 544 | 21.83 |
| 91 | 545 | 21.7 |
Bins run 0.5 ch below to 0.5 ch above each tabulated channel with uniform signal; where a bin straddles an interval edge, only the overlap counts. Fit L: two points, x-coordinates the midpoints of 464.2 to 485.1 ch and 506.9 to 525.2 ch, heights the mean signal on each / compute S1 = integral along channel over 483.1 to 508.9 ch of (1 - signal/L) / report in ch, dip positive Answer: 4.8 ch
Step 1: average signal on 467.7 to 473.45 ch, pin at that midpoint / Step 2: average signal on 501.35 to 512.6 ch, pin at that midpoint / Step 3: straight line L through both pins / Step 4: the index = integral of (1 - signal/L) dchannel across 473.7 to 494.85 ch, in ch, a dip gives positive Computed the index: 3.1 ch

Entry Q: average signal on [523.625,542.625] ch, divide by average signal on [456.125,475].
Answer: 0.83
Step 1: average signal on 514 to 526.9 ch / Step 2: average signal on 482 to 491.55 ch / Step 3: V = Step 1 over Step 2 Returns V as 1.2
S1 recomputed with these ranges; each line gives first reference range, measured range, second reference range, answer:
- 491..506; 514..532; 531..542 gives -1.6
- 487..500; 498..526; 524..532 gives -3.7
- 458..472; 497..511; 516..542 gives 1.3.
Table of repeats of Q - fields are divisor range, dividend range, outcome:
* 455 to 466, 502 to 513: 0.87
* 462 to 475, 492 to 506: 0.74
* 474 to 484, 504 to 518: 0.95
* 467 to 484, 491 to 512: 0.81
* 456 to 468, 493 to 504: 0.73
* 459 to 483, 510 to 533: 0.89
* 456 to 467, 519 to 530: 0.85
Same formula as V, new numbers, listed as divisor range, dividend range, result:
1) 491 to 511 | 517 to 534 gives 1.10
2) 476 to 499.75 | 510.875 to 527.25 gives 1.15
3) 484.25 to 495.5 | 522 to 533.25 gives 1.21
